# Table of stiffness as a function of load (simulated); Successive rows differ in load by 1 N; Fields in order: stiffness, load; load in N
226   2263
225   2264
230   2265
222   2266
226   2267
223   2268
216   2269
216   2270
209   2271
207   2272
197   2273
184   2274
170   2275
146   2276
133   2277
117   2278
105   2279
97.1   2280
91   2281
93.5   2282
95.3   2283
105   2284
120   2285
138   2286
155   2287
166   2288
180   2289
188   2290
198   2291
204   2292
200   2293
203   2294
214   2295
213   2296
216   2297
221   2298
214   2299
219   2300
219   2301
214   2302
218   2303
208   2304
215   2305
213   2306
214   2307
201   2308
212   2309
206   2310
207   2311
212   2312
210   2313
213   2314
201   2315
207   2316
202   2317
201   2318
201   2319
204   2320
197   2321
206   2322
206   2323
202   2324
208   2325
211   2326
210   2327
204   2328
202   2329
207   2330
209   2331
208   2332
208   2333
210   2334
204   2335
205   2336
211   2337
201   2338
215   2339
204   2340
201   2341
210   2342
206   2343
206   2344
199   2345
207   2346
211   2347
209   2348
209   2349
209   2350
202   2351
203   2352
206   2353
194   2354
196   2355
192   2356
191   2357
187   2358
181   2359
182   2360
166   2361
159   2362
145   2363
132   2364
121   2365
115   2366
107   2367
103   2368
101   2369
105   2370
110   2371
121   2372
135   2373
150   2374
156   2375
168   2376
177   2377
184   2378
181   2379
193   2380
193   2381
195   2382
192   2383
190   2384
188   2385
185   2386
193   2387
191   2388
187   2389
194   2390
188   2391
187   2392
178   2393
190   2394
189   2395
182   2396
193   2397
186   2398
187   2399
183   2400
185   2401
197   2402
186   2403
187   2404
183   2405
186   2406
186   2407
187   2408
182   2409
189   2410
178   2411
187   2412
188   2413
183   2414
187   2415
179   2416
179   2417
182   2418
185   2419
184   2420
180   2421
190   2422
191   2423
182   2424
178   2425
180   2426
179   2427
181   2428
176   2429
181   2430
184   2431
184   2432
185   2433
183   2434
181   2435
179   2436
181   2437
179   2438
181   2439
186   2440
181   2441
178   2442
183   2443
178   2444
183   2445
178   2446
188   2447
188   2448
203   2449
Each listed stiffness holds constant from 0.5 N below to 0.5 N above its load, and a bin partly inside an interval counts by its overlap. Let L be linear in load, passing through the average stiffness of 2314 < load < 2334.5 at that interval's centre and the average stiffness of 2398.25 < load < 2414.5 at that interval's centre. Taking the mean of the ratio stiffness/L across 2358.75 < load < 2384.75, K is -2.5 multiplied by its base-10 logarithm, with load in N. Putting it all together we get 0.26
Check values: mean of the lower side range 205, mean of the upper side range 186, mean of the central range 152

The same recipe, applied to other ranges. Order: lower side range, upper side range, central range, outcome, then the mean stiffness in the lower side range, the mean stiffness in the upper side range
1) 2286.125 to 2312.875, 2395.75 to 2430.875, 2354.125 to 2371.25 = 0.29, 204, 184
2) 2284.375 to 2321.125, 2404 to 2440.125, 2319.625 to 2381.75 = 0.06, 200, 183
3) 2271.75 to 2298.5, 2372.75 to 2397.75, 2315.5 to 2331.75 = -0.21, 161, 183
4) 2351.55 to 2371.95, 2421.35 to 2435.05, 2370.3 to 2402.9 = -0.09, 154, 183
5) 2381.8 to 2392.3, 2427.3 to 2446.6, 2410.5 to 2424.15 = 0.00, 190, 181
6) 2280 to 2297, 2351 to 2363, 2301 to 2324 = -0.22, 160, 186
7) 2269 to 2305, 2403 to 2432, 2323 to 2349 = -0.16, 175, 183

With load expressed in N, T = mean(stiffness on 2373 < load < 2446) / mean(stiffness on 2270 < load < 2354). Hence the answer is 0.95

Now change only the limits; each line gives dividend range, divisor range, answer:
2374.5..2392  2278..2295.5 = 1.24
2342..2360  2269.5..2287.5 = 1.40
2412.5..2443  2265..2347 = 0.94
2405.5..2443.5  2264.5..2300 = 1.04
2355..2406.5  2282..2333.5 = 0.86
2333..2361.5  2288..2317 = 0.97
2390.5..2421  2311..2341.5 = 0.90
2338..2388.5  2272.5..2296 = 1.15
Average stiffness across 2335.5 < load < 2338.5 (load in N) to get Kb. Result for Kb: 206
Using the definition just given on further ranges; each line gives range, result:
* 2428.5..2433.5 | 182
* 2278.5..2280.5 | 101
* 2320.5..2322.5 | 202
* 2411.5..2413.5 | 188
